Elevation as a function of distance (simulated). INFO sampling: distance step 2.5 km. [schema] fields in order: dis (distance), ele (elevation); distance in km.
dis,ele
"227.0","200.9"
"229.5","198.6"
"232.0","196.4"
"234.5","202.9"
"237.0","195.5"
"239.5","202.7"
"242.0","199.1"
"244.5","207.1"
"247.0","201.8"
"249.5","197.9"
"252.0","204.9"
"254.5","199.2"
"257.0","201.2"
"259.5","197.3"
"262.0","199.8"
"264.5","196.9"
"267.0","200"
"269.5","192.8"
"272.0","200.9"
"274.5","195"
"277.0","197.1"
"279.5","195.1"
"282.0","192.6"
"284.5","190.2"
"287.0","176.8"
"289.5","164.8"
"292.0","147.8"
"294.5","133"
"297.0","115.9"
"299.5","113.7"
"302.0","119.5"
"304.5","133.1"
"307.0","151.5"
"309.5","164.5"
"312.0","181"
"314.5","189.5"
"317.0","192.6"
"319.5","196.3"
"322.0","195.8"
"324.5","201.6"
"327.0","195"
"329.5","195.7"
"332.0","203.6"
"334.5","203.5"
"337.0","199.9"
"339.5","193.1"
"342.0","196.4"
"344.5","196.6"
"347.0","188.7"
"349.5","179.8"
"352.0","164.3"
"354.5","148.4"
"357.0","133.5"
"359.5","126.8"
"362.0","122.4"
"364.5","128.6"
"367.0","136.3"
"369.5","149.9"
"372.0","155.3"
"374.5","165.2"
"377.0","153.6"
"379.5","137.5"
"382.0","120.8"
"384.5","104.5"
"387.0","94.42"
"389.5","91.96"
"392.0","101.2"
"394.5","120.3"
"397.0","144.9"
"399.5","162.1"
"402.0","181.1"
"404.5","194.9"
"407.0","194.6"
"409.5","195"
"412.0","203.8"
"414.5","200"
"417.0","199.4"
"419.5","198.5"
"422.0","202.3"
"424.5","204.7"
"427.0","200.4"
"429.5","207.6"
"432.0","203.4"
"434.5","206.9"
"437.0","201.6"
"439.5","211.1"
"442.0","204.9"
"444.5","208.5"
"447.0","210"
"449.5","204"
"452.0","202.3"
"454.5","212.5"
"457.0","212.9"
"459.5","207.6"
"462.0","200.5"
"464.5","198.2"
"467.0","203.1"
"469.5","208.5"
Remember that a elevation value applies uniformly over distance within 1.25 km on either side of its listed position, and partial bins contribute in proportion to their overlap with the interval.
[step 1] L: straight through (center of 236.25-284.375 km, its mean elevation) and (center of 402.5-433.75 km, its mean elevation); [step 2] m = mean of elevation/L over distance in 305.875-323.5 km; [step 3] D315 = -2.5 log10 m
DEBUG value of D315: 0.10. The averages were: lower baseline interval 199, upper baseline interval 200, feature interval 182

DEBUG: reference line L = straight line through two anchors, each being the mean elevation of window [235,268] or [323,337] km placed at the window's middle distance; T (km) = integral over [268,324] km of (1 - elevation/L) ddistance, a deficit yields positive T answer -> 8.3 km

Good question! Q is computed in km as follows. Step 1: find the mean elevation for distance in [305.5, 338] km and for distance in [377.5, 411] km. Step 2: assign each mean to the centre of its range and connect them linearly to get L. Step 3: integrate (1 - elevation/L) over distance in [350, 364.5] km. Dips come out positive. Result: 2.3 km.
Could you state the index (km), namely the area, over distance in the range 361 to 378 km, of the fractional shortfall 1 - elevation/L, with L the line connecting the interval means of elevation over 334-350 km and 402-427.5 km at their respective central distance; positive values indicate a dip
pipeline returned 4.4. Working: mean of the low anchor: 194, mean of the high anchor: 198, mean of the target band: 145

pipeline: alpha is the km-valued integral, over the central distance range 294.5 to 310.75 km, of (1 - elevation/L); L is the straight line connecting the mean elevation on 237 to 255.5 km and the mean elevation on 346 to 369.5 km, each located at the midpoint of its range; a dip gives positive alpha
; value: 3.81 km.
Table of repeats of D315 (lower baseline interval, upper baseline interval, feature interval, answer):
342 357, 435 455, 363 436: 0.171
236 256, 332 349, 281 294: 0.160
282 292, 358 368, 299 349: -0.199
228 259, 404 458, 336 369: 0.241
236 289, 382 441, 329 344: -0.075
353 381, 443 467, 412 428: -0.118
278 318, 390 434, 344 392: 0.230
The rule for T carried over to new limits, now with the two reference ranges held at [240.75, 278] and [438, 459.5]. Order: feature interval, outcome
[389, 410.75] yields 5.3 km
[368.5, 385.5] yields 5.3 km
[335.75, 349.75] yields 0.7 km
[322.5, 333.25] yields 0.2 km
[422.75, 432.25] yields 0.1 km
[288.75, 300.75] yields 4.0 km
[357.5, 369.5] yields 4.3 km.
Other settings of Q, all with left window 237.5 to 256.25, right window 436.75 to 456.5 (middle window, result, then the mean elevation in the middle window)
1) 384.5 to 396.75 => 5.95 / 106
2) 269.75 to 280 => 0.28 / 197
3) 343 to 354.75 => 1.50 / 178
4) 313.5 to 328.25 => 0.61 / 195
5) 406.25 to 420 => 0.51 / 199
